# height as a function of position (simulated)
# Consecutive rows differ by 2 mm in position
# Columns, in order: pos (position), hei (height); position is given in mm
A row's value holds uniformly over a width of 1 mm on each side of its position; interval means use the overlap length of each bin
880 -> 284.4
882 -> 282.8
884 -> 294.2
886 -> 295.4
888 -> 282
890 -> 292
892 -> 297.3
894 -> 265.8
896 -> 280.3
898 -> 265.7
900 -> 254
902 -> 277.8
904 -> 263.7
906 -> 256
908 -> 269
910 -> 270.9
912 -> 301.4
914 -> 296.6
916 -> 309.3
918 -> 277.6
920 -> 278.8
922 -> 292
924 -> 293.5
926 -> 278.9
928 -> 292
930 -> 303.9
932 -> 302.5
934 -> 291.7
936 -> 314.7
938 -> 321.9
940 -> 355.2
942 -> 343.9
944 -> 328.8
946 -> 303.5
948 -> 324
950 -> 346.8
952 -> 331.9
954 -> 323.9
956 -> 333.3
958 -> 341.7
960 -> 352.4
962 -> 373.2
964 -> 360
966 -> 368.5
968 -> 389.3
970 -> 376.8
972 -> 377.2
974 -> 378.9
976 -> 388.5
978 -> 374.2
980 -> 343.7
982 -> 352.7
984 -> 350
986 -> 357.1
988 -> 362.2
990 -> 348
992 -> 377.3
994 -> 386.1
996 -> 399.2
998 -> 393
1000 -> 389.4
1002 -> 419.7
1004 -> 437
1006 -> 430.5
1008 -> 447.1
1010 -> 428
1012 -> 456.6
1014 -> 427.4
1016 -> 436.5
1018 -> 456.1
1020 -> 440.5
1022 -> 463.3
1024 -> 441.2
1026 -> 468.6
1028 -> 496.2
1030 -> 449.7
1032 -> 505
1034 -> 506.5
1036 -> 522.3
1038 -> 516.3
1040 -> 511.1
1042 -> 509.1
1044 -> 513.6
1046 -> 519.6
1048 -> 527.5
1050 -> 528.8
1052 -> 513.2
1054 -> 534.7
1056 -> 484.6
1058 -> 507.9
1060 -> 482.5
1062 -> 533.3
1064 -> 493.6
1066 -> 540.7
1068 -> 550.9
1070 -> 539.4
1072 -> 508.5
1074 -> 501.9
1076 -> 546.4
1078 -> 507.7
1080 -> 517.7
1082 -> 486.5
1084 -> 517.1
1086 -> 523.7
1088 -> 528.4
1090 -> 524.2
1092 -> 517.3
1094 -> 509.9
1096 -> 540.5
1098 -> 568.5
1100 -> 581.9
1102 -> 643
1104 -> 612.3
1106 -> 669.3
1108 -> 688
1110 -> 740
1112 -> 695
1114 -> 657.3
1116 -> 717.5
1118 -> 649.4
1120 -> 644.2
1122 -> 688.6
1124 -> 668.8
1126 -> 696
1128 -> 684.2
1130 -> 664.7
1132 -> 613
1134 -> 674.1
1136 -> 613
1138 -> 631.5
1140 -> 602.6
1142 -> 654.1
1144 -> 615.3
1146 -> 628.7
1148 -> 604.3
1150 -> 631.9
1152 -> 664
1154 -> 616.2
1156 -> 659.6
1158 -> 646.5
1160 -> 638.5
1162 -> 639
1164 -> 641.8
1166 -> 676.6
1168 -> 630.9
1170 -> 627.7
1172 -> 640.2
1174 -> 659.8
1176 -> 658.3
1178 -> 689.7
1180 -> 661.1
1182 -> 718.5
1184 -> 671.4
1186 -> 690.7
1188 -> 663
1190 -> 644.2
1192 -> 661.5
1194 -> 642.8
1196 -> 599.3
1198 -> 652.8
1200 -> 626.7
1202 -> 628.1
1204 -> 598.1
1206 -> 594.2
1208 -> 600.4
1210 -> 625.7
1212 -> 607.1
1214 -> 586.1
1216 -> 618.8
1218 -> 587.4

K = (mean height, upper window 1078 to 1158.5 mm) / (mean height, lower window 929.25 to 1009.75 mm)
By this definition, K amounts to 1.71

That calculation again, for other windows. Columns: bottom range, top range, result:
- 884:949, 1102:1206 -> 2.22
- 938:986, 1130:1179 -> 1.82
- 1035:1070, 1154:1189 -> 1.27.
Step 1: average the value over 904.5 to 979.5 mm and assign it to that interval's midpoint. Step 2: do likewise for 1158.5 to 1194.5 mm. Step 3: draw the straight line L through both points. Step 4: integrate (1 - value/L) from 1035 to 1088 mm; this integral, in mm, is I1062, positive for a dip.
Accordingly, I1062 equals -2.5 mm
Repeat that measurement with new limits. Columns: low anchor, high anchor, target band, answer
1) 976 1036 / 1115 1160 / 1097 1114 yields -1.6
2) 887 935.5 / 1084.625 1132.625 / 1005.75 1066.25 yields 1.5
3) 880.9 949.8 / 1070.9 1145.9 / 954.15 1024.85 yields 3.7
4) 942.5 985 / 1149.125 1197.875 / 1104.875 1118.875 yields -3.0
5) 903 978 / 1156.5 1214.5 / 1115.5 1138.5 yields -3.9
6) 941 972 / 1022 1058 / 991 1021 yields 1.2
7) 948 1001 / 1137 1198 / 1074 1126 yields -4.6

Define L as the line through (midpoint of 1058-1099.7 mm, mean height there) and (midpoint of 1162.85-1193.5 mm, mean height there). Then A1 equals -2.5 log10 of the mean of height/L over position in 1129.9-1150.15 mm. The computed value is -0.04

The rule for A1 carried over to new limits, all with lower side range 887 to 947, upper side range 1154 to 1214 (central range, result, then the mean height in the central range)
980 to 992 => 0.08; 355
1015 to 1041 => -0.09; 478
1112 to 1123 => -0.21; 674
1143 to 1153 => -0.06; 629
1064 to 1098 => -0.03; 523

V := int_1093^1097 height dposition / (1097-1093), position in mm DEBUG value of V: 525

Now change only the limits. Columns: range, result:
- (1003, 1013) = 440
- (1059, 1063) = 508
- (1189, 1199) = 640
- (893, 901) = 266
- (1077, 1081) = 513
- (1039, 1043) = 510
